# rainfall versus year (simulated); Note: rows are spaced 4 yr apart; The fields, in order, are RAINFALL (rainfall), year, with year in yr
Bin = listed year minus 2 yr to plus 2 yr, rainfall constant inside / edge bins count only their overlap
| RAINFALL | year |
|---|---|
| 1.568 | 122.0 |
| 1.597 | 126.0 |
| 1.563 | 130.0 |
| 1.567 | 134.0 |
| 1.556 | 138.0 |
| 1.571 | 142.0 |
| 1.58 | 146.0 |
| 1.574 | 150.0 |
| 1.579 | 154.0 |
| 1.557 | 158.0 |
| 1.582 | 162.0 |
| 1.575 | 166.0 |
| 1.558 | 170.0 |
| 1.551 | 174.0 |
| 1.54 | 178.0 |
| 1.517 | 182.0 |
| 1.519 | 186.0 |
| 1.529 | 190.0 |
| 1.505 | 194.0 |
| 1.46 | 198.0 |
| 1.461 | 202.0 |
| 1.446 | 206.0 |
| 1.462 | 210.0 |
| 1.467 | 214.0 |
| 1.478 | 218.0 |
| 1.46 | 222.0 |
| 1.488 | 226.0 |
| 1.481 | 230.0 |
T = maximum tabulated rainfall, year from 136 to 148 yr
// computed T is 1.58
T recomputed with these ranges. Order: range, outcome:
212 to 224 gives 1.478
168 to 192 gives 1.558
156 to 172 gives 1.582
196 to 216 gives 1.467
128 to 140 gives 1.567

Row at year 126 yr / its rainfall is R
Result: 1.597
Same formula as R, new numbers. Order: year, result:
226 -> 1.488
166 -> 1.575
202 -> 1.461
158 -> 1.557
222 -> 1.46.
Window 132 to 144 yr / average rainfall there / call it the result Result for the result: 1.56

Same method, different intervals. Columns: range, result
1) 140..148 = 1.58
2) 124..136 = 1.58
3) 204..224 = 1.46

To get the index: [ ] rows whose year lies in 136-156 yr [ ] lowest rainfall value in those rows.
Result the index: 1.556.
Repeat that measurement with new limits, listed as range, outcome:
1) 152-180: 1.54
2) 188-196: 1.505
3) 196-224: 1.446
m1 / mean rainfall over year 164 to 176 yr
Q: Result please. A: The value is 1.56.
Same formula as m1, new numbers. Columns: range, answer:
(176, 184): 1.53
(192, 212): 1.47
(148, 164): 1.57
